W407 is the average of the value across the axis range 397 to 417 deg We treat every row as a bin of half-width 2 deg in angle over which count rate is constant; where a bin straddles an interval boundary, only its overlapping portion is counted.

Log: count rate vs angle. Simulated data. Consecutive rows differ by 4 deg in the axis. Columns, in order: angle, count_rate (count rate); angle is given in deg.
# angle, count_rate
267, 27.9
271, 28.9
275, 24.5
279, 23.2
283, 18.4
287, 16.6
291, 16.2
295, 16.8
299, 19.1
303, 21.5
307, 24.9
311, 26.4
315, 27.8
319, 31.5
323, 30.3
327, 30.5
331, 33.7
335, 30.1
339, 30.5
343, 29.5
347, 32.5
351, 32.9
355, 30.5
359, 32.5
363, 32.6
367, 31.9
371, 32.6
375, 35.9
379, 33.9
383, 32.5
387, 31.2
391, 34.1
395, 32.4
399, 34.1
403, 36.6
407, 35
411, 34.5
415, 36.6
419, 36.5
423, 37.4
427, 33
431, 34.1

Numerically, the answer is 35.4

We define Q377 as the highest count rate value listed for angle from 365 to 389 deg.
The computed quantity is 35.9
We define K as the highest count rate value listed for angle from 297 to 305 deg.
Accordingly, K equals 21.5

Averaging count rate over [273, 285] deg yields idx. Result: 22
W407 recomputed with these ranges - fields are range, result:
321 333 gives 31.5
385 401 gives 33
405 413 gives 34.8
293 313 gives 21.7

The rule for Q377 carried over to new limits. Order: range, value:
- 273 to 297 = 24.5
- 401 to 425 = 37.4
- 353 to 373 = 32.6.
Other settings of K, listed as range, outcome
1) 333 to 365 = 32.9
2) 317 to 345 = 33.7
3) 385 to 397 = 34.1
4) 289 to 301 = 19.1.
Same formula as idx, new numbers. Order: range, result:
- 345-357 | 32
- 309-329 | 29.3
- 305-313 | 25.6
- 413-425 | 36.8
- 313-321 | 29.6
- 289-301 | 17.4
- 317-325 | 30.9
